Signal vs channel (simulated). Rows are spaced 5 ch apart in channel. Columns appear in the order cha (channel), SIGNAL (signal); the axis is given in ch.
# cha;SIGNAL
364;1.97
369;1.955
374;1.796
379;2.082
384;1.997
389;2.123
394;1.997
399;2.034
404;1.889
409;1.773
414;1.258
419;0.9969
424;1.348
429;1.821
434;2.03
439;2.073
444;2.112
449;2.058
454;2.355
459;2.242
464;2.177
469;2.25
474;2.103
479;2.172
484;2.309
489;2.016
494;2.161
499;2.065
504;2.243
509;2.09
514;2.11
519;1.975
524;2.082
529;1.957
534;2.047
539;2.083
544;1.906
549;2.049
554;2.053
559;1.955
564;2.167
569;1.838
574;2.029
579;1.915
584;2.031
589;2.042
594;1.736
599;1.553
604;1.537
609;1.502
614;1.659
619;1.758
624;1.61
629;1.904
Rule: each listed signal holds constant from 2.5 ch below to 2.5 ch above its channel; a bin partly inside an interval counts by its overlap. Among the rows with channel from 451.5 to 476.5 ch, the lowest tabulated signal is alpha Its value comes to 2.103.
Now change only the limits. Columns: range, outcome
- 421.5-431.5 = 1.348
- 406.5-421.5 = 0.9969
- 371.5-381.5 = 1.796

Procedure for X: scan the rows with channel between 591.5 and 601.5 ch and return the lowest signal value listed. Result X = 1.553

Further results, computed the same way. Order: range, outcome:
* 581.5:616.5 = 1.502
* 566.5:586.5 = 1.838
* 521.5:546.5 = 1.906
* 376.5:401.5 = 1.997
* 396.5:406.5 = 1.889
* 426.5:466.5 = 1.821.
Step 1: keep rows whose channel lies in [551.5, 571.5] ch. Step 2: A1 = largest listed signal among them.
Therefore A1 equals 2.167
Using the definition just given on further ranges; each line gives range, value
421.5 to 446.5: 2.112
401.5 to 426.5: 1.889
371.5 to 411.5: 2.123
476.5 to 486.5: 2.309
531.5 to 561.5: 2.083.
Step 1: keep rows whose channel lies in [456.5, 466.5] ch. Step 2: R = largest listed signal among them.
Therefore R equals 2.242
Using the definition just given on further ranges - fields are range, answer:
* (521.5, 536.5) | 2.082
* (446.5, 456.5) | 2.355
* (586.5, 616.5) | 2.042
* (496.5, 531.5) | 2.243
